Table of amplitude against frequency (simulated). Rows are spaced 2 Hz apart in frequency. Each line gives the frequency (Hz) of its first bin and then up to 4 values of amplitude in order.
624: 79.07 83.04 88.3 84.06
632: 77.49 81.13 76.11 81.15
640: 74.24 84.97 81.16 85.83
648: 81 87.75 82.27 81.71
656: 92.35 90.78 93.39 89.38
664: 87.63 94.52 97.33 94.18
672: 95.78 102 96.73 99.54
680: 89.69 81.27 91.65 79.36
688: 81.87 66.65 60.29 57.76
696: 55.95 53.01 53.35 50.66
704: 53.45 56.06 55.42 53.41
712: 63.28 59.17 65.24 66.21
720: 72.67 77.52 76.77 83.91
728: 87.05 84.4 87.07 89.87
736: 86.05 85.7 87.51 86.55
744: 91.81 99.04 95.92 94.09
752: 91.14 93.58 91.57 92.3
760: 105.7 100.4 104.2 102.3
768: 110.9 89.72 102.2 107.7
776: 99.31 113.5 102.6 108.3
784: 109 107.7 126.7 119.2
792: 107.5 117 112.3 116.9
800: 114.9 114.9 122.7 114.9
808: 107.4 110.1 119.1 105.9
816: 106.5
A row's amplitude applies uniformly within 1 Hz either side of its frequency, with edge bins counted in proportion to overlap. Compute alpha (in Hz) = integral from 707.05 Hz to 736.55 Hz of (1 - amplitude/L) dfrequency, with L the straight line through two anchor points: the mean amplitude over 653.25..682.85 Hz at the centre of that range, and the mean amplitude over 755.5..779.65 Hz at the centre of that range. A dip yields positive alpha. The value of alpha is 7.2 Hz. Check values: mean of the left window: 92.6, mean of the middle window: 73.7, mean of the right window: 102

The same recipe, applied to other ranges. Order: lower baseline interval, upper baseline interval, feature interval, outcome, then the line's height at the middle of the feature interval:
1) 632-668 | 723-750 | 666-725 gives 9.3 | 86.7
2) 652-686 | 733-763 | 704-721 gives 5.8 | 92.3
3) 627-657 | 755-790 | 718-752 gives 4.3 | 98.4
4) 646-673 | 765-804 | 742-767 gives 2.1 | 105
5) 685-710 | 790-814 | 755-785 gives -1.6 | 97.6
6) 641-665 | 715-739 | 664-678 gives -1.9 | 85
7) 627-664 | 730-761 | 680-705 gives 6.0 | 87.7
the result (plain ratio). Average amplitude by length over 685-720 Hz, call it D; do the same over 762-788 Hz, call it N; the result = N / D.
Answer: 1.73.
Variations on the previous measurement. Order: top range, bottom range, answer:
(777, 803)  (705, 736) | 1.56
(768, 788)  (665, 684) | 1.12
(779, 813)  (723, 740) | 1.33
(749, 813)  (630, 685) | 1.22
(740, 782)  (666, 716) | 1.35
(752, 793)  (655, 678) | 1.11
